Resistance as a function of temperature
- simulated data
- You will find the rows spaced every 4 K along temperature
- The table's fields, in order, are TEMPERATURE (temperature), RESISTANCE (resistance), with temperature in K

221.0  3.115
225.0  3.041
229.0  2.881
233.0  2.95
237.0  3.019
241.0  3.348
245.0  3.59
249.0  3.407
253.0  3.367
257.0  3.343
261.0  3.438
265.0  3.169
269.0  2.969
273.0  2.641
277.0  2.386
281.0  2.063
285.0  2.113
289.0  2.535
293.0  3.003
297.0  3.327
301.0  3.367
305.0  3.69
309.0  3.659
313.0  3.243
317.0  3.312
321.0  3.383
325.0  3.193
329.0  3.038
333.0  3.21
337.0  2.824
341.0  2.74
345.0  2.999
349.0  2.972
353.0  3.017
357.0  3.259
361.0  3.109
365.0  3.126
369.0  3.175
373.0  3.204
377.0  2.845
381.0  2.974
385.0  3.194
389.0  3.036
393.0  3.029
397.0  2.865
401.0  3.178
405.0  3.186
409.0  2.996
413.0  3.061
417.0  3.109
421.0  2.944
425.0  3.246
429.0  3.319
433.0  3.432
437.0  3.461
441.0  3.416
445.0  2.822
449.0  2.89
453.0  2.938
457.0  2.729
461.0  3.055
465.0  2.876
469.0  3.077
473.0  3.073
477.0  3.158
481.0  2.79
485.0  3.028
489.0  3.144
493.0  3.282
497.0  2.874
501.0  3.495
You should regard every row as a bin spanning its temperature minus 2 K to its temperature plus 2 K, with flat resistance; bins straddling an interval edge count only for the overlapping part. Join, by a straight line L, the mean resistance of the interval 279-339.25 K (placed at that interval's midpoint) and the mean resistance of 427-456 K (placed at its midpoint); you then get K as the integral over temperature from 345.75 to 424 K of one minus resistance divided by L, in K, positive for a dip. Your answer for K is 1.3 K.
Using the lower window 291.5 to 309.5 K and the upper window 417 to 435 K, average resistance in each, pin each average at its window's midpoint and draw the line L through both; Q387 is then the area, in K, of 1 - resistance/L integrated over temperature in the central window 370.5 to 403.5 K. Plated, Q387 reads 2.3 K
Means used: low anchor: 3.4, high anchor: 3.22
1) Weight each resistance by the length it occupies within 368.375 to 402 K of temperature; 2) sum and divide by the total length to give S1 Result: 3.05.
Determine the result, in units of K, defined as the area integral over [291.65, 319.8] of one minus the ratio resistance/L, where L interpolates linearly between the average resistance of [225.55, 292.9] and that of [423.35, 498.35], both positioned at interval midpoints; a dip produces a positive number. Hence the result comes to -3.7 K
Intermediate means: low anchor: 2.95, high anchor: 3.09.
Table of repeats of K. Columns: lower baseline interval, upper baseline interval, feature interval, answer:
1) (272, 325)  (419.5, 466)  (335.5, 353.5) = 0.73 K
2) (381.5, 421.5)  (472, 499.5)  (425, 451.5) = -1.39 K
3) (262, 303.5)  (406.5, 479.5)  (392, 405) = -0.19 K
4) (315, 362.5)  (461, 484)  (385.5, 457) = -1.65 K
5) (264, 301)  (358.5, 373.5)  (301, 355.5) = -4.40 K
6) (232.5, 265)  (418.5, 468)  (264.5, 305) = 6.01 K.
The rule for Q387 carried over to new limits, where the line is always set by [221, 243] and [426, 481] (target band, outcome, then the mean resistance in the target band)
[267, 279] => 1.5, 2.67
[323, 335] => -0.3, 3.15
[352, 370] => -0.4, 3.14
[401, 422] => 0.0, 3.08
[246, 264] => -1.9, 3.39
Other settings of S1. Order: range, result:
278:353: 3.03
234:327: 3.11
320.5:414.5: 3.06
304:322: 3.45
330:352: 2.96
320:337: 3.15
